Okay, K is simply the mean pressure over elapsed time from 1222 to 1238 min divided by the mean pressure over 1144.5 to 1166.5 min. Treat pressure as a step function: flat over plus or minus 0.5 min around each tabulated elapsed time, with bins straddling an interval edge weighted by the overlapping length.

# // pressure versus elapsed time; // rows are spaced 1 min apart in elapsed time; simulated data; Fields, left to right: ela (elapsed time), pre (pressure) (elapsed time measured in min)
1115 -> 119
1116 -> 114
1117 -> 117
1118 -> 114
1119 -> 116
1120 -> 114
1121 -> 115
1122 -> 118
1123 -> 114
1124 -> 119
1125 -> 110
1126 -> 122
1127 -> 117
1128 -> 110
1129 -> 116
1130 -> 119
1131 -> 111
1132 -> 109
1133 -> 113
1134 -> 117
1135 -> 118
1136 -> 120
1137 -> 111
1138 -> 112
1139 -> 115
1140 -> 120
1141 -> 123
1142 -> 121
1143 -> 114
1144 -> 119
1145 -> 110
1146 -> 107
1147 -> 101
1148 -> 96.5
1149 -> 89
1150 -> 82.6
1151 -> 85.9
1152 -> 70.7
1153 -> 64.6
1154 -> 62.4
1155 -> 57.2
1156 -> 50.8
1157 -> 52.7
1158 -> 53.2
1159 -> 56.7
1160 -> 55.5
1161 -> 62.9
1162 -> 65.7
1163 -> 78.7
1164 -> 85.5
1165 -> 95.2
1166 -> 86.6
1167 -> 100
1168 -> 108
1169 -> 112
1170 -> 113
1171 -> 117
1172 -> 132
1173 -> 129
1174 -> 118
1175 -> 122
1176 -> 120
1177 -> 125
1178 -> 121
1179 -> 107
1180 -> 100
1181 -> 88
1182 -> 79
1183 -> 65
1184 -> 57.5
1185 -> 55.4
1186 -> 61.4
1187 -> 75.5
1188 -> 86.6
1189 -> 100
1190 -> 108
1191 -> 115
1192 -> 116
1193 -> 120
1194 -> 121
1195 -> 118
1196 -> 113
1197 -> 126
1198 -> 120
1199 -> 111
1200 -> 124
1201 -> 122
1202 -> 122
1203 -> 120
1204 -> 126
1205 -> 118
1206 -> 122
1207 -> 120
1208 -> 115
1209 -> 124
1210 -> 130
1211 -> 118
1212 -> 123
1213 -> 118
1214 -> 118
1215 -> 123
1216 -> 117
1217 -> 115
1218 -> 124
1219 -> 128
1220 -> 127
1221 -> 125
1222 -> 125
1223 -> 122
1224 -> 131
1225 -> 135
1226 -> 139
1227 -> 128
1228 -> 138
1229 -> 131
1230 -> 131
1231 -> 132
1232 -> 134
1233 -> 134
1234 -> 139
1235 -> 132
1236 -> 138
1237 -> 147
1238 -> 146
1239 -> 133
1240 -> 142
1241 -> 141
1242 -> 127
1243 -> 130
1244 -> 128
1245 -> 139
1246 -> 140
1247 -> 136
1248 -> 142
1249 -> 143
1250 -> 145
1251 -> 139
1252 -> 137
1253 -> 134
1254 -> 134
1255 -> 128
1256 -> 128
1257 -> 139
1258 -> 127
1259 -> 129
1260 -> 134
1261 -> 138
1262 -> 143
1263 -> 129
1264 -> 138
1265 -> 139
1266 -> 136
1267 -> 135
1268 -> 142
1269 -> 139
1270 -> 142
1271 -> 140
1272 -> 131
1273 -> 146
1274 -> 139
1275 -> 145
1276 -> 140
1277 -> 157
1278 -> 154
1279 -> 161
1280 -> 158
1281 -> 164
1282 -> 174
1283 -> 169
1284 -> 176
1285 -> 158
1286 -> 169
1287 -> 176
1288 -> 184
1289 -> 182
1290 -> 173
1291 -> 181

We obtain 1.77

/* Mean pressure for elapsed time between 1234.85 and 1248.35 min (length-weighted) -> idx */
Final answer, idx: 137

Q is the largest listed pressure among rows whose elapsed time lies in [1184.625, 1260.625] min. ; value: 147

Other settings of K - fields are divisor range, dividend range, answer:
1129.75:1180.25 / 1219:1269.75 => 1.37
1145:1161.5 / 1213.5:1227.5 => 1.72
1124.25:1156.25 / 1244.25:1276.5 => 1.33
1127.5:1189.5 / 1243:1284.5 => 1.49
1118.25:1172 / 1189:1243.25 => 1.27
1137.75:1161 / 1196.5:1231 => 1.43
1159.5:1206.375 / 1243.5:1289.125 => 1.41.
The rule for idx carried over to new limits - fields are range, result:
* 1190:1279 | 131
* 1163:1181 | 110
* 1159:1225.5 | 108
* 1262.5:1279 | 141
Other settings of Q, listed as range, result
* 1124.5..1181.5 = 132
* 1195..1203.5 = 126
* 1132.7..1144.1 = 123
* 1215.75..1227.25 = 139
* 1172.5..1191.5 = 129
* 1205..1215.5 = 130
